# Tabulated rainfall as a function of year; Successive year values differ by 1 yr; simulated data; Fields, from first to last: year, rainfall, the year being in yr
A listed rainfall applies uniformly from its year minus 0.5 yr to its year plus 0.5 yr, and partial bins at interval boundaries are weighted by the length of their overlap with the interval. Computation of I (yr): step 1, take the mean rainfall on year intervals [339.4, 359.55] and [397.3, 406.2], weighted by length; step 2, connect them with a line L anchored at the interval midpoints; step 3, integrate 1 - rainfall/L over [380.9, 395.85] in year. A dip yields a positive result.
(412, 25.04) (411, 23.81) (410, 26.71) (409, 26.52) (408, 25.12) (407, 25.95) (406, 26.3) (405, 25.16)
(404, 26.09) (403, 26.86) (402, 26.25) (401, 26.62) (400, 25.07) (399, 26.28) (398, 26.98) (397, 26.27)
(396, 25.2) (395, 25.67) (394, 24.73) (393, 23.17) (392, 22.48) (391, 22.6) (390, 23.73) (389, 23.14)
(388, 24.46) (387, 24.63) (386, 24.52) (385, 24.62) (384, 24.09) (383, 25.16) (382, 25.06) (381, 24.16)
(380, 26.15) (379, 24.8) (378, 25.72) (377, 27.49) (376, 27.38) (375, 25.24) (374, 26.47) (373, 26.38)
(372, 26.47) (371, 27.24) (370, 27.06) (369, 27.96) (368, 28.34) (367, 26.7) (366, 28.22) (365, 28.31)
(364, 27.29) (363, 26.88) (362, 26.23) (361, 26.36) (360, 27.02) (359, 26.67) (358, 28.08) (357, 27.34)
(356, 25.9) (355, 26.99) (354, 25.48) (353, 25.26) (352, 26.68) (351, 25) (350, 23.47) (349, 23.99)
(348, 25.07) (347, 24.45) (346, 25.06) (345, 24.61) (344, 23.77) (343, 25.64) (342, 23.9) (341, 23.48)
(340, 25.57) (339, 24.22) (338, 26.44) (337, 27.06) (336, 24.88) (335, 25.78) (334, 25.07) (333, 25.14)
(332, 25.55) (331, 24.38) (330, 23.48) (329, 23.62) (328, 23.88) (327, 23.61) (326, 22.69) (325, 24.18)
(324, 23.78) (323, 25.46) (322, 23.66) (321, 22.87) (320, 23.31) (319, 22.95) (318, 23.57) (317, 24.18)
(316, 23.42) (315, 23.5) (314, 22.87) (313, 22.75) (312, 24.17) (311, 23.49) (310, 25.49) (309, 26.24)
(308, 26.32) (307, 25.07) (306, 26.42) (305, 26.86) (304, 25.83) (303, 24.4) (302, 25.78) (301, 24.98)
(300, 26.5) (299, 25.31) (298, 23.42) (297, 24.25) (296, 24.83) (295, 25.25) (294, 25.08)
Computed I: 1.0 yr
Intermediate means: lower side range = 25.3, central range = 24.2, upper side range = 26.2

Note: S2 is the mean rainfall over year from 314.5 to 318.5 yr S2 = 23.7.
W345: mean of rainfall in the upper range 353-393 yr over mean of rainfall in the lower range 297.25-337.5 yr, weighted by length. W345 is 1.1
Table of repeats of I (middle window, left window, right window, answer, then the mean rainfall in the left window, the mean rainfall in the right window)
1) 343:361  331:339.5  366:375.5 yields 0.4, 25.5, 26.9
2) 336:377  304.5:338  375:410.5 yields -2.0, 24.4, 25.3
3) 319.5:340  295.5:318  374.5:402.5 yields 0.3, 24.8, 25.1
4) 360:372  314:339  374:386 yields -1.0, 24.2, 25.4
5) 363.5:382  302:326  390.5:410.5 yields -1.1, 24.4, 25.5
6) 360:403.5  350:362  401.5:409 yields 0.6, 26.3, 26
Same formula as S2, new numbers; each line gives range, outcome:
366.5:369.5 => 27.7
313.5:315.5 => 23.2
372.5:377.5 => 26.6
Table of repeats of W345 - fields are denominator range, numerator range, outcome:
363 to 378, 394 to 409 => 0.96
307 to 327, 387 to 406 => 1.05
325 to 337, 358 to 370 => 1.12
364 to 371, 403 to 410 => 0.94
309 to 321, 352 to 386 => 1.12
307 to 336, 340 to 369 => 1.08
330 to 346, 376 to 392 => 0.99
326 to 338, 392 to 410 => 1.04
